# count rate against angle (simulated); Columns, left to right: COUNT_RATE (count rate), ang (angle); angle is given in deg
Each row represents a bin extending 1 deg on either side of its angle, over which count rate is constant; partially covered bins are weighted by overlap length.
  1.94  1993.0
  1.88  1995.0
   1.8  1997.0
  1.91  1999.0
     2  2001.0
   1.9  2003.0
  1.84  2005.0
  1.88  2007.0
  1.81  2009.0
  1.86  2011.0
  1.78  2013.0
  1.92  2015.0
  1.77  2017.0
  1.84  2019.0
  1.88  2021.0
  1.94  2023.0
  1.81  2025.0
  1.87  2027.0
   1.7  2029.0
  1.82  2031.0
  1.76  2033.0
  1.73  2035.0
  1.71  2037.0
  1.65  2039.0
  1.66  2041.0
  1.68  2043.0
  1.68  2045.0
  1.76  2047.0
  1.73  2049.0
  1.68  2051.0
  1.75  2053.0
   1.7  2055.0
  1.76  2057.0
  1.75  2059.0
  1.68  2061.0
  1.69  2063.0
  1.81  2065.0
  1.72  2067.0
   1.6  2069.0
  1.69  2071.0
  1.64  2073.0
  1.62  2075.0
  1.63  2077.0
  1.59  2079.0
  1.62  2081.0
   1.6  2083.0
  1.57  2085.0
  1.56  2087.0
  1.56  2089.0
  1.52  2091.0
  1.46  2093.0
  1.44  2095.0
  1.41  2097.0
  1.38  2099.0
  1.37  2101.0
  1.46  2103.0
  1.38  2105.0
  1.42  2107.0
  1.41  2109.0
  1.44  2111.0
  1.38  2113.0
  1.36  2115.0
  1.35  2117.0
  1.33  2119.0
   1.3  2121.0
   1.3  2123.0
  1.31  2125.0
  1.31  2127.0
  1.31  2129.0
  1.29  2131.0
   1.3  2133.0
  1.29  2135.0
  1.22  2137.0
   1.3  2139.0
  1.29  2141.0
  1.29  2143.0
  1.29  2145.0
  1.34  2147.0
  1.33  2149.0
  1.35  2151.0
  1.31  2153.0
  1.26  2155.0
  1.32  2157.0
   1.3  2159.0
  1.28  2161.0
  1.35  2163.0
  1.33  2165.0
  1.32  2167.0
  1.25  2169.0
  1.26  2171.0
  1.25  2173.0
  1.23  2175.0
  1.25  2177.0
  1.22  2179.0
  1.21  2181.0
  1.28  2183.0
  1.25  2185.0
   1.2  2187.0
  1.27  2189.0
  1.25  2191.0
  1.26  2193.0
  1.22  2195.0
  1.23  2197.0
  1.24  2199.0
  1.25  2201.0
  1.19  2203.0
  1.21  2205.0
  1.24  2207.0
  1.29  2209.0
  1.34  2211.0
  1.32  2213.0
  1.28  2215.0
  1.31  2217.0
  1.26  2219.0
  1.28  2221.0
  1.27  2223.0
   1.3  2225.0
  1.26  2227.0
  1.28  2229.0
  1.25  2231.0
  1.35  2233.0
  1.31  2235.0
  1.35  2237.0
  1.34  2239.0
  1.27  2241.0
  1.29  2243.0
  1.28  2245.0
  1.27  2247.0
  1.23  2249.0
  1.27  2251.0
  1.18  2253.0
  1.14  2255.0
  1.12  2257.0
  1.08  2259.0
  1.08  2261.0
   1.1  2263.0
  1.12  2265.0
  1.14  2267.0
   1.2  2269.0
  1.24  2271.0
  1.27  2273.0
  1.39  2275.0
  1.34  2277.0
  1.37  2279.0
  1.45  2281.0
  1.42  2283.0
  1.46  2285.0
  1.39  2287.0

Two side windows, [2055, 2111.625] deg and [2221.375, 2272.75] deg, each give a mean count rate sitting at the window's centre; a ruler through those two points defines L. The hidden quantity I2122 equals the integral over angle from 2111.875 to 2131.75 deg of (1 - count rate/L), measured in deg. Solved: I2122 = 2.2 deg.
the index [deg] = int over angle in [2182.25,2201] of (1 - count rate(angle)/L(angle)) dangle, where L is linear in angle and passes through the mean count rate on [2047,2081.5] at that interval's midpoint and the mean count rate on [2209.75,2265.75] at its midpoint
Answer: 1.7 deg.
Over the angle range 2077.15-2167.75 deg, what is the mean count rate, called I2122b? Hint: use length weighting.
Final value 1.38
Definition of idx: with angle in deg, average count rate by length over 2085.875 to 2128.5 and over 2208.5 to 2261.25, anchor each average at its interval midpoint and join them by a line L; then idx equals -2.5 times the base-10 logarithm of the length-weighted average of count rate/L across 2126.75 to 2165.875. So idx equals 0.05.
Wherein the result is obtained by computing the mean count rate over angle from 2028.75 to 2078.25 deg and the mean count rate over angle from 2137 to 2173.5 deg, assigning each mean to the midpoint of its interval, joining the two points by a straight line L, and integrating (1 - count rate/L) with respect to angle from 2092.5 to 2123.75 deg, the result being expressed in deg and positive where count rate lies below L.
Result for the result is 2.1 deg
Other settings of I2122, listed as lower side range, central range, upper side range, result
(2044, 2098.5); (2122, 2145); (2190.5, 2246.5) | 2.97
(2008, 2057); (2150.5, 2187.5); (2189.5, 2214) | 2.16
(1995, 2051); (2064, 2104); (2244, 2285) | 2.39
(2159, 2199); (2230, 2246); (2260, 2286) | -0.45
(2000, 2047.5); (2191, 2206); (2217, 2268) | 1.32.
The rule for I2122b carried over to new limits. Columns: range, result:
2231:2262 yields 1.24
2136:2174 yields 1.3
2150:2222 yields 1.27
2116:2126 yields 1.32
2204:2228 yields 1.28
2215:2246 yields 1.29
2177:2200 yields 1.24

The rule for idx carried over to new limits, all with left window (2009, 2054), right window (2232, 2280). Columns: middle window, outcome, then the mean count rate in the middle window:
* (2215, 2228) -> 0.03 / 1.28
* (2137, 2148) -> 0.17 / 1.29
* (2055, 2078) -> 0.00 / 1.69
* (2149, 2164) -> 0.13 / 1.31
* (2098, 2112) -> 0.14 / 1.41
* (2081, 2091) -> 0.05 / 1.57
